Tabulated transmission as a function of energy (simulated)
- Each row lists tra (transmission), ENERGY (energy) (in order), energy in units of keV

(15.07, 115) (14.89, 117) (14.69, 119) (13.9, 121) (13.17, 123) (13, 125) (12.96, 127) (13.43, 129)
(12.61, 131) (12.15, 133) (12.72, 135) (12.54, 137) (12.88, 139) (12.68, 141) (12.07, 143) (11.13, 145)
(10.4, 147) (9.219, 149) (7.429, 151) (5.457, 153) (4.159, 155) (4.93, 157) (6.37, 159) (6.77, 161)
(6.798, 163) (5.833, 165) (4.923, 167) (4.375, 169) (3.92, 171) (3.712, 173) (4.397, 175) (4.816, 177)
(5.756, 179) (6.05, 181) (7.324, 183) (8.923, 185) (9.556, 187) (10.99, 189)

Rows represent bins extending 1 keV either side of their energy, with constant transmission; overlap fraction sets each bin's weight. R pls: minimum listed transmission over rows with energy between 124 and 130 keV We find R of 12.96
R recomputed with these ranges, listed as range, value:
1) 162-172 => 3.92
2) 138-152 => 7.429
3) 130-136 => 12.15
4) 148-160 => 4.159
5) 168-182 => 3.712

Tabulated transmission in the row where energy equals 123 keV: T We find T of 13.17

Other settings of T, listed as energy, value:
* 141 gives 12.68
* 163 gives 6.798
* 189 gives 10.99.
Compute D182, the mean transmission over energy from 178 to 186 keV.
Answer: 7.01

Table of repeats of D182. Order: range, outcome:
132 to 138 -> 12.5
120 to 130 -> 13.3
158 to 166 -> 6.44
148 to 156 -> 6.57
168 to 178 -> 4.24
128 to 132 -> 13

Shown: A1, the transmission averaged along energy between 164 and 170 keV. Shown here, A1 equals 5.04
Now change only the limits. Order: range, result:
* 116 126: 13.9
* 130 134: 12.4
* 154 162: 5.56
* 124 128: 13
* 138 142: 12.8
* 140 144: 12.4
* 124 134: 12.8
